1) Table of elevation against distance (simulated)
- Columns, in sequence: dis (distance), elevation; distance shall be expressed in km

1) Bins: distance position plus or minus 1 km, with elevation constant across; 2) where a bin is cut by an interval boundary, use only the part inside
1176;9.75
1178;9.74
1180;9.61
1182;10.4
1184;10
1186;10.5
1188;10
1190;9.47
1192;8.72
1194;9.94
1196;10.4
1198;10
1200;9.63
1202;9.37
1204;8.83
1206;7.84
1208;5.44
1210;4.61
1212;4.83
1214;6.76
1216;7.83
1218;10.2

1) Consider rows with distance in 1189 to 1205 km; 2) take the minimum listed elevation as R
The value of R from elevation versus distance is 8.72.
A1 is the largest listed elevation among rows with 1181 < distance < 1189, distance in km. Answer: 10.5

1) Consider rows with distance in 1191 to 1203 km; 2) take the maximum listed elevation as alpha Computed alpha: 10.4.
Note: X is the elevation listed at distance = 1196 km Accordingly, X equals 10.4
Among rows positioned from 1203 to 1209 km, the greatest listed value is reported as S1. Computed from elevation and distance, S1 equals 8.83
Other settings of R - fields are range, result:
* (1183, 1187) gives 10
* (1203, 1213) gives 4.61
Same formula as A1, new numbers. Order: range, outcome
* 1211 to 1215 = 6.76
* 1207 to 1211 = 5.44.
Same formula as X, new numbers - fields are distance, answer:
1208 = 5.44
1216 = 7.83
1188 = 10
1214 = 6.76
